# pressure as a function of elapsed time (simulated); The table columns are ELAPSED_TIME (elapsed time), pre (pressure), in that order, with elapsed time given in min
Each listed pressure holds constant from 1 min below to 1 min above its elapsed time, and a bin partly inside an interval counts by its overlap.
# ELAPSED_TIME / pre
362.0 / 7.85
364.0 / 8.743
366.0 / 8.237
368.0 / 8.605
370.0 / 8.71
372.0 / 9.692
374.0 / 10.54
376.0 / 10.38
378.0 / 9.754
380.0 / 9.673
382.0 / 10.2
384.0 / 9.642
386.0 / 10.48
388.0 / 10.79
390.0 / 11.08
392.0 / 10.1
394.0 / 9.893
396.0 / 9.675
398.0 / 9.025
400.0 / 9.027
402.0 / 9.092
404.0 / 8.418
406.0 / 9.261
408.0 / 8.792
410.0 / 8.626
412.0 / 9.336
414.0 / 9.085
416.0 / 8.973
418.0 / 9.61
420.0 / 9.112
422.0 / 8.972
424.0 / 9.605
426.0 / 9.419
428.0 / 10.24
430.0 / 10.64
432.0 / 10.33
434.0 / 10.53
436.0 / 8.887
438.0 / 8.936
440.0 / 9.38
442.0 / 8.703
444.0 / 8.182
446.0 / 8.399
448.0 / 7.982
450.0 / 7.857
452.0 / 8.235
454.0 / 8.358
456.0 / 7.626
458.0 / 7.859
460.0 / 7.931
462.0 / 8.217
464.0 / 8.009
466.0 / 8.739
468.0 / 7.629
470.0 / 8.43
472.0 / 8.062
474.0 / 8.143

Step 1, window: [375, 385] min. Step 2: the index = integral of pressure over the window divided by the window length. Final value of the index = 9.93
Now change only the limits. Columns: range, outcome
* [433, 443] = 9.29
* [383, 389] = 10.3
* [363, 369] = 8.53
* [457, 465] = 8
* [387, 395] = 10.5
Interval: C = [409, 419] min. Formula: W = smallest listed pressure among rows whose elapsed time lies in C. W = 8.626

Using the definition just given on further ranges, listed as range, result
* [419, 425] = 8.972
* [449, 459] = 7.626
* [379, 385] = 9.642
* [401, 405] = 8.418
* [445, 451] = 7.857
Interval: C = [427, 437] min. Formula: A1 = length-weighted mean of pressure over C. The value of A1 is 10.1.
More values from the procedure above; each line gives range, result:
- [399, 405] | 8.85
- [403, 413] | 8.89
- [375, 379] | 10.1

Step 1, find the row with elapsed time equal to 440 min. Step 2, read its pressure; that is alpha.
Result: 9.38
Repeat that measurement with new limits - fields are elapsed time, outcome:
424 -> 9.605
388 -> 10.79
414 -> 9.085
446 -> 8.399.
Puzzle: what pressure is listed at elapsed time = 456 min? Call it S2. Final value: 7.626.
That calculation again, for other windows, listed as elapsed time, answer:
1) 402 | 9.092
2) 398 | 9.025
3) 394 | 9.893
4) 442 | 8.703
